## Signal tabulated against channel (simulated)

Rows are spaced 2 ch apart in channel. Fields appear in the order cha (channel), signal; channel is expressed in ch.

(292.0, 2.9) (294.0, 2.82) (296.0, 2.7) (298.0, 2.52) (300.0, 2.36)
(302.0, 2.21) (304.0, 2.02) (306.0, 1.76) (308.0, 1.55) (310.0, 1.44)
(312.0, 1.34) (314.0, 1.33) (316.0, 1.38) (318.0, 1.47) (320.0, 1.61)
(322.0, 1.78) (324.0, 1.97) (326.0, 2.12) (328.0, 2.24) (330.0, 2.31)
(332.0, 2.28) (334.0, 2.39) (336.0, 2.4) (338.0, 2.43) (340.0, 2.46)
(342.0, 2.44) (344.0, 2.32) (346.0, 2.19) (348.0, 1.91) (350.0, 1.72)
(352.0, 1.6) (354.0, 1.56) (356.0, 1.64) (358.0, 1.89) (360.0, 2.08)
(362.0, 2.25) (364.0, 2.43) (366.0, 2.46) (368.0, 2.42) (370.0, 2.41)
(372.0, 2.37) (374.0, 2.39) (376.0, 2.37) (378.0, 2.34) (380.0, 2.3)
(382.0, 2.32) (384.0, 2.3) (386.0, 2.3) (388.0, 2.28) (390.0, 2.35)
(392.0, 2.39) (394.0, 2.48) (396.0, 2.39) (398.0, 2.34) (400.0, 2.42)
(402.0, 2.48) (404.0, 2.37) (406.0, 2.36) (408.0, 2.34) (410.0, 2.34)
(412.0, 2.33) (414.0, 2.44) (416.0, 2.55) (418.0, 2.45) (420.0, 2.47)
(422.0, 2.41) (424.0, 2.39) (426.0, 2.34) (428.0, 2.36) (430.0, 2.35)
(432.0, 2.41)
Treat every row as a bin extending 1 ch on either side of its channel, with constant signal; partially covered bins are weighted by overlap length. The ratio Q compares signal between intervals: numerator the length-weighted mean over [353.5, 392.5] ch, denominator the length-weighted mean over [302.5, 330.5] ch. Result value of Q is 1.30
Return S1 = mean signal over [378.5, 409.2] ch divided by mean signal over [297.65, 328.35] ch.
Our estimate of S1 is 1.3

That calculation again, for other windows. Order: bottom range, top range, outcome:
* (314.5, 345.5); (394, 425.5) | 1.15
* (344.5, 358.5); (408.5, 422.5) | 1.35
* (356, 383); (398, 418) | 1.05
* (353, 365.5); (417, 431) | 1.20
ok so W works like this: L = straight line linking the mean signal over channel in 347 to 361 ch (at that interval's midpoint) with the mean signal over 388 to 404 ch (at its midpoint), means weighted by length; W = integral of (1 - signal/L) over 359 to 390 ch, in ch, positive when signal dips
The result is -4.0 ch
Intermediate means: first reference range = 1.77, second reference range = 2.4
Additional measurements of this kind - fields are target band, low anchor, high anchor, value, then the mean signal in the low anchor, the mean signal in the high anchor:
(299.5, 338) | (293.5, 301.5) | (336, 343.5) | 9.1 ch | 2.56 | 2.43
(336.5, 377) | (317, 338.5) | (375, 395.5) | 0.8 ch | 2.08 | 2.34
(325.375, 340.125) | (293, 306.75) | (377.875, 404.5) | 0.2 ch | 2.35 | 2.36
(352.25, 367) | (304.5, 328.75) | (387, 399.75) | 0.3 ch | 1.67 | 2.37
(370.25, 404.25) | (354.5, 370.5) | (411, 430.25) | -1.4 ch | 2.17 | 2.41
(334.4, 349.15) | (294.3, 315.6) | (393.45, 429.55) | -1.5 ch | 1.94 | 2.4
